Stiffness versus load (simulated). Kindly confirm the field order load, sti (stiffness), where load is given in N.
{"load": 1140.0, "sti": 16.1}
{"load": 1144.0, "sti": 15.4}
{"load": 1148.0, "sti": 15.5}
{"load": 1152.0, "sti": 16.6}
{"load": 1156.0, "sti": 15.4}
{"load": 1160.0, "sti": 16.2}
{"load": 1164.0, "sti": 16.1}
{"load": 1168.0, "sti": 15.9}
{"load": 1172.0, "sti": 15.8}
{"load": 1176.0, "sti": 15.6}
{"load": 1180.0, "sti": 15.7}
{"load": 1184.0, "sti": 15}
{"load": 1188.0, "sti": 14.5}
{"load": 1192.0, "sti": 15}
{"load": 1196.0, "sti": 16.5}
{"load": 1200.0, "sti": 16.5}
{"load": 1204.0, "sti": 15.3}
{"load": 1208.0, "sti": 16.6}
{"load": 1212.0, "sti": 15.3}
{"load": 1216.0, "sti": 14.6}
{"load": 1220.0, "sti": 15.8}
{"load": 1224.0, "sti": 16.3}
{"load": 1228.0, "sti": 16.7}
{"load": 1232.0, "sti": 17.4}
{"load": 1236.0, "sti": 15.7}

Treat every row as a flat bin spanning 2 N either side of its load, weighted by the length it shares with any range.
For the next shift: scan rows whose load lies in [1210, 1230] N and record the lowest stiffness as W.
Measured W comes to 14.6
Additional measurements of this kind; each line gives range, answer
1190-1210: 15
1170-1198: 14.5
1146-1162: 15.4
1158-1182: 15.6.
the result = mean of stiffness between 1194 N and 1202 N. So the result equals 16.5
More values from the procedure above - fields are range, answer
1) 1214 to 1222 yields 15.2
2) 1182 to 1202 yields 15.5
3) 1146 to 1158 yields 15.8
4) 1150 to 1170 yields 16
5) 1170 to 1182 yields 15.7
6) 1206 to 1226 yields 15.7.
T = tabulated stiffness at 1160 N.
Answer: 16.2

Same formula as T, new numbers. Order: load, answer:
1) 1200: 16.5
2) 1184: 15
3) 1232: 17.4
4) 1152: 16.6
